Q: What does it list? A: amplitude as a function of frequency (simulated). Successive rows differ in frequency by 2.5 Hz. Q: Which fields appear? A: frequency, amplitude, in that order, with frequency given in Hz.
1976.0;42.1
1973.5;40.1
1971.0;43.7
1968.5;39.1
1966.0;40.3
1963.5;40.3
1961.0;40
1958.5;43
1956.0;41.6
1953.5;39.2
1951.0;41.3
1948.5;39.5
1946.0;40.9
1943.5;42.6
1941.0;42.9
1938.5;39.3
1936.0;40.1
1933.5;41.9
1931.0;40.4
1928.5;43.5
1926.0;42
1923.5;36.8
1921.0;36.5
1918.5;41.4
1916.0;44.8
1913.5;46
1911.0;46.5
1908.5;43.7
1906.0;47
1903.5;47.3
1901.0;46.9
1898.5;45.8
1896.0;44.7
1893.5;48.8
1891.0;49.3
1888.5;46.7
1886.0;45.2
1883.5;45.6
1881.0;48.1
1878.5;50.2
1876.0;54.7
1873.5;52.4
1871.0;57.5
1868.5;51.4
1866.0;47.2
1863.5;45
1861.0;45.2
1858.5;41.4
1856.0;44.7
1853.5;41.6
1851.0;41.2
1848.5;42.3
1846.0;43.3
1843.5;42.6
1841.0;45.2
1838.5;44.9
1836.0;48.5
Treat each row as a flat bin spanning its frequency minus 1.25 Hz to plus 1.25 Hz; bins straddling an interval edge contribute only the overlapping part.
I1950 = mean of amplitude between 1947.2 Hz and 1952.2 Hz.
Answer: 40.4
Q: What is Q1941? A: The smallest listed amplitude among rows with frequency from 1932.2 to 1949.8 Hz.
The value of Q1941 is 39.3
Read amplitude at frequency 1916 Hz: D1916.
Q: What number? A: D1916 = 44.8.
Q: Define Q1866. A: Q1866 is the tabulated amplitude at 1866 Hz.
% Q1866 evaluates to 47.2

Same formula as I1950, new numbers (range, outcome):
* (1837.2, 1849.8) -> 43.7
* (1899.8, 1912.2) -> 46.3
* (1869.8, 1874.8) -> 54.9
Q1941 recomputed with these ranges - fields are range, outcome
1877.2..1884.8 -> 45.6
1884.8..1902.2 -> 44.7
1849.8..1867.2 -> 41.2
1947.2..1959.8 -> 39.2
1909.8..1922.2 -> 36.5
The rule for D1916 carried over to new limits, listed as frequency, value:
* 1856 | 44.7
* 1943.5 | 42.6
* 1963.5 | 40.3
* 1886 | 45.2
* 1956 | 41.6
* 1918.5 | 41.4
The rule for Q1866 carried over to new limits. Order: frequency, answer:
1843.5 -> 42.6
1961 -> 40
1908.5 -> 43.7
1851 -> 41.2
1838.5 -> 44.9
